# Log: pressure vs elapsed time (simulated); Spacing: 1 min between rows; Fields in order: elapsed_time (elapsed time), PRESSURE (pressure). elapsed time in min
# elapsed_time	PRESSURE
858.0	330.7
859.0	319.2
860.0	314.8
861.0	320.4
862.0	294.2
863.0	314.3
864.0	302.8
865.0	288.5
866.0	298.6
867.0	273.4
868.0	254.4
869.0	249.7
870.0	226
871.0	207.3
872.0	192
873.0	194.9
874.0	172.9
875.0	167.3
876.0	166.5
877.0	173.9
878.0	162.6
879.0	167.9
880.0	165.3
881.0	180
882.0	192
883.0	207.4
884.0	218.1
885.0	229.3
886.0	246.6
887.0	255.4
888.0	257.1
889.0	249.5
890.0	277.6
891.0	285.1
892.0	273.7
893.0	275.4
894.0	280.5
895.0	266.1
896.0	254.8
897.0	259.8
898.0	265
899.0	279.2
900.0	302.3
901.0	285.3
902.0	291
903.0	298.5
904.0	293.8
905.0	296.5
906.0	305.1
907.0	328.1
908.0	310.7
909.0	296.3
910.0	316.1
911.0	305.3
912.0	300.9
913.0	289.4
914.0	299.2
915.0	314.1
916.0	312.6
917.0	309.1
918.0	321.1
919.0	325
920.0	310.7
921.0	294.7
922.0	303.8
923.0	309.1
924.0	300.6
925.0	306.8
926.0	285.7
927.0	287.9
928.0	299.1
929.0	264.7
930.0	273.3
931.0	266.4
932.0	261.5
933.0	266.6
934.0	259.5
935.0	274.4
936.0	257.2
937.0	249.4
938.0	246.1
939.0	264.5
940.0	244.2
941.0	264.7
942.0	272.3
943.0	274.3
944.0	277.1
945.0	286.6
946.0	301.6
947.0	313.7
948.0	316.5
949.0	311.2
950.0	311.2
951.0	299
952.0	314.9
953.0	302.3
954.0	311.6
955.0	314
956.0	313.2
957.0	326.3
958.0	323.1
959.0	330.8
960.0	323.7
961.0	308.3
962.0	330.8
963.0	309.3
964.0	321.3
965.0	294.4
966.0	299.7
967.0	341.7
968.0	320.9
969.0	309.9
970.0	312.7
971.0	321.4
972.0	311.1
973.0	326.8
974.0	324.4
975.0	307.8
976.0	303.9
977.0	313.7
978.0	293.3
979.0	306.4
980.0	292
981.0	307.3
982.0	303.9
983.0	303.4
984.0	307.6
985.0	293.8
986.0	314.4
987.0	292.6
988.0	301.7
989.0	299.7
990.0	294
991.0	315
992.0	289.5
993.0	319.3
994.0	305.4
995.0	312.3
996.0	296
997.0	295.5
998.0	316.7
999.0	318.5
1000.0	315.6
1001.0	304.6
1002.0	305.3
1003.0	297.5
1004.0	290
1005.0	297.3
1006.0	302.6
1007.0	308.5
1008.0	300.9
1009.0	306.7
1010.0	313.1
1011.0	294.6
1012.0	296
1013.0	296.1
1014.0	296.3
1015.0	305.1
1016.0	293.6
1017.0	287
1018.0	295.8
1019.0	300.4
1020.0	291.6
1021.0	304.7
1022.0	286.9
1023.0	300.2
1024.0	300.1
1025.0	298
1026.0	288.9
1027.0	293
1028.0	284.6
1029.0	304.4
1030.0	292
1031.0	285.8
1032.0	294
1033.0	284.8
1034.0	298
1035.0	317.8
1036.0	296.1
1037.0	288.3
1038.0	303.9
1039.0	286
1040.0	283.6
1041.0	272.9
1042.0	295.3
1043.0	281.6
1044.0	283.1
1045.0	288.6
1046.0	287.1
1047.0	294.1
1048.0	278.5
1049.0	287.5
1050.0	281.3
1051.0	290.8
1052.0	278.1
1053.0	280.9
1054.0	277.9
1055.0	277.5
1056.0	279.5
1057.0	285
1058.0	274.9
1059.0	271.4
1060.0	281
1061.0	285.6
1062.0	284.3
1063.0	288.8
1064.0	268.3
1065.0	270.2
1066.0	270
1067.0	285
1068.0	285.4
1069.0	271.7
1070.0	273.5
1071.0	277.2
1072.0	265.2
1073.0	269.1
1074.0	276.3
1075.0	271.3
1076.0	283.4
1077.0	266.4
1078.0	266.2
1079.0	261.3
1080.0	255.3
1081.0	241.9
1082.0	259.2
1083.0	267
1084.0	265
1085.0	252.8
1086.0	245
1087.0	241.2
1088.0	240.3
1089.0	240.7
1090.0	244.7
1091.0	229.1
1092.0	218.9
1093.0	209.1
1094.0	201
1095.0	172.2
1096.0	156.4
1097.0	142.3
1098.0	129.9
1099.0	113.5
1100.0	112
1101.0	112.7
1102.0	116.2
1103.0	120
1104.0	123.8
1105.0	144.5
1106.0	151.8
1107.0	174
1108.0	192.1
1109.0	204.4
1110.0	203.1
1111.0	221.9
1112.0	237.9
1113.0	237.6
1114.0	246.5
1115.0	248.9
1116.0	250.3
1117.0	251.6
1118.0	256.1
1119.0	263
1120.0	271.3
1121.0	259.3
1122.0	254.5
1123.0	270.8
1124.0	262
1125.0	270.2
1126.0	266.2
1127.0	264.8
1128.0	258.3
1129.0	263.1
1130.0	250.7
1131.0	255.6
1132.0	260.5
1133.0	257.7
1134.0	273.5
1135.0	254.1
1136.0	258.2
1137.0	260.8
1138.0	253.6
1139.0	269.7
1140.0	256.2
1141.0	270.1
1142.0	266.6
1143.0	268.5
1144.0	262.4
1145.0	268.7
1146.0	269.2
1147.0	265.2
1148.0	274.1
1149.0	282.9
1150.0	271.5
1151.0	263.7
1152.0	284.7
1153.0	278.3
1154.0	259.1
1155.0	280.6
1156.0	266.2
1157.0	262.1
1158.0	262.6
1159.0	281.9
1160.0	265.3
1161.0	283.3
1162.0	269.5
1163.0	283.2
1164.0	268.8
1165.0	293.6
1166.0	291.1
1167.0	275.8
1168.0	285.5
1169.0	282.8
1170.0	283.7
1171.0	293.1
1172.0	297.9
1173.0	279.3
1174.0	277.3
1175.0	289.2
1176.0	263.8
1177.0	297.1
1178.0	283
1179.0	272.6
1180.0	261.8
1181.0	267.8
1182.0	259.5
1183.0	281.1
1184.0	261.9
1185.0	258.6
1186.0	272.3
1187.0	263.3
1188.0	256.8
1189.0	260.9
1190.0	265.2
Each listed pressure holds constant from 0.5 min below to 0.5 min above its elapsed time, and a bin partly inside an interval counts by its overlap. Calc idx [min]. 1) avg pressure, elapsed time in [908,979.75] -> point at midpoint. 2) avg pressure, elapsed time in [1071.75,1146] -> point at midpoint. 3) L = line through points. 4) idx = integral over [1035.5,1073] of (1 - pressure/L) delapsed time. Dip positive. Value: -4.0 min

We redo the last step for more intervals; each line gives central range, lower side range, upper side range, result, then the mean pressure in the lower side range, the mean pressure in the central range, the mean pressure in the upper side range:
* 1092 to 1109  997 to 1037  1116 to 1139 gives 7.4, 299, 152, 261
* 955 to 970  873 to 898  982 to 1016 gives -2.2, 225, 318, 303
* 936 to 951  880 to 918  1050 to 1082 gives -0.3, 275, 281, 274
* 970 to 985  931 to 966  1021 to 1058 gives -0.9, 293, 308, 289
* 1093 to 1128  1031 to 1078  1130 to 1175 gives 9.2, 282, 204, 272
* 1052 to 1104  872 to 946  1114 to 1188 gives 5.6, 266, 239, 269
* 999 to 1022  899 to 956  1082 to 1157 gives -2.8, 293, 300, 234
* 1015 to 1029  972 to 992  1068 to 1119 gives -1.1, 305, 295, 219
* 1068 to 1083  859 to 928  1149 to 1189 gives 0.3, 268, 268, 275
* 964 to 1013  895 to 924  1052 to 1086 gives -3.6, 299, 306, 272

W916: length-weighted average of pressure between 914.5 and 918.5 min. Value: 314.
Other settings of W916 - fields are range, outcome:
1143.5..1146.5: 267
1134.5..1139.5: 259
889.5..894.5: 278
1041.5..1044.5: 287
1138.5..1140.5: 263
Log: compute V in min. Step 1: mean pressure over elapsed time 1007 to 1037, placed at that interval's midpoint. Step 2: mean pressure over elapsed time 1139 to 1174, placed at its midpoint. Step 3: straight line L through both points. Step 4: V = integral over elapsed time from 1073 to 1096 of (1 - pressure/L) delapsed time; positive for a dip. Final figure 3.40 min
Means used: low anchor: 297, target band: 244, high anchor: 275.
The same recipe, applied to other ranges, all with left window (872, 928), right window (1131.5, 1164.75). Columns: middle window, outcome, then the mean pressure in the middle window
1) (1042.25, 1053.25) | -0.7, 285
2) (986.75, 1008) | -3.0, 304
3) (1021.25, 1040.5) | -2.0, 294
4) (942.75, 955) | -1.7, 303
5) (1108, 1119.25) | 1.4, 236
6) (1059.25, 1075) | -0.5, 277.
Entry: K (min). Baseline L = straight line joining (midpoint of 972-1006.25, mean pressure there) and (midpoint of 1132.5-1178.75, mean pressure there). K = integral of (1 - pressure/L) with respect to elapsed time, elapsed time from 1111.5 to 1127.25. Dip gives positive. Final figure 1.3 min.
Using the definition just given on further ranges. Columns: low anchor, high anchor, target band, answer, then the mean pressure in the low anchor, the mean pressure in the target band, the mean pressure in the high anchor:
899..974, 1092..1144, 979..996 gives -1.6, 299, 303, 222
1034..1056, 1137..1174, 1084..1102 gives 5.7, 287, 192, 274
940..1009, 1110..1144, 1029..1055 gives -0.4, 306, 288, 257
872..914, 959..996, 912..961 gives -2.1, 252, 294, 309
